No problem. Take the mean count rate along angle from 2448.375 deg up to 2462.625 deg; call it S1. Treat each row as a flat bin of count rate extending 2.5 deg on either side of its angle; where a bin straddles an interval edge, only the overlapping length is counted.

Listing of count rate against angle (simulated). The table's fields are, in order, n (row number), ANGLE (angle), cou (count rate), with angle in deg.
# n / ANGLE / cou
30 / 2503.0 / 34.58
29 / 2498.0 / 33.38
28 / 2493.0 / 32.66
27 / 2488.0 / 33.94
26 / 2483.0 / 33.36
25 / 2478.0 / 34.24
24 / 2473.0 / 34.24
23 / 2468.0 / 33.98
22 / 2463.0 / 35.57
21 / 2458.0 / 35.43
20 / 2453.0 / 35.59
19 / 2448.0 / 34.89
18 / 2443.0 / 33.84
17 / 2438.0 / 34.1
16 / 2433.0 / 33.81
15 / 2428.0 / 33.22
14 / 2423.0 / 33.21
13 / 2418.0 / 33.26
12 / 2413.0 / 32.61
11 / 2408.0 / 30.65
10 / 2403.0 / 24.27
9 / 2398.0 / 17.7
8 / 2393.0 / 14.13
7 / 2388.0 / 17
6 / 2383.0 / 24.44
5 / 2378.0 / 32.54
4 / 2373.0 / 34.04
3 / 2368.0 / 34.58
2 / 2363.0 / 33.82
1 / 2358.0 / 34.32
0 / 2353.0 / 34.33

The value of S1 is 35.4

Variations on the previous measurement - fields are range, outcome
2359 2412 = 26.7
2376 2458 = 29.3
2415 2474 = 34.2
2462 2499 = 33.9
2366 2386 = 31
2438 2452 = 34.4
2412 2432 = 33.2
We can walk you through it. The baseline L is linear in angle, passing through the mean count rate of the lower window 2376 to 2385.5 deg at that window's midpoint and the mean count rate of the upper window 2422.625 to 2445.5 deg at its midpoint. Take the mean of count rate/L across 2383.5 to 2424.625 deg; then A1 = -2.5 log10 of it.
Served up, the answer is 0.22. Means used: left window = 28.3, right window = 33.7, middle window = 25.1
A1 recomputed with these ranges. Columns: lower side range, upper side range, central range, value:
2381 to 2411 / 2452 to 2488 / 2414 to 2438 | -0.24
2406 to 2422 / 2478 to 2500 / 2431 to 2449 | -0.05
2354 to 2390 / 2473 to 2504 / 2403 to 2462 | -0.04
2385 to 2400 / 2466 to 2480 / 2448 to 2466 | -0.16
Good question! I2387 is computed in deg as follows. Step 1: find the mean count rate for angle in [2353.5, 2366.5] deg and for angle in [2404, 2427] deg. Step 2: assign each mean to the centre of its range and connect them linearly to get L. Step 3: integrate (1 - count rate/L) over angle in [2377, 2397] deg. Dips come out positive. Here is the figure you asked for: 7.4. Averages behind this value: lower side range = 34.1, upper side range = 32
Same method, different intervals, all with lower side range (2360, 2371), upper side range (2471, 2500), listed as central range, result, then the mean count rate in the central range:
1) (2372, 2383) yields 0.96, 31.2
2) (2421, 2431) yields 0.20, 33.2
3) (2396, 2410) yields 4.04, 24.2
